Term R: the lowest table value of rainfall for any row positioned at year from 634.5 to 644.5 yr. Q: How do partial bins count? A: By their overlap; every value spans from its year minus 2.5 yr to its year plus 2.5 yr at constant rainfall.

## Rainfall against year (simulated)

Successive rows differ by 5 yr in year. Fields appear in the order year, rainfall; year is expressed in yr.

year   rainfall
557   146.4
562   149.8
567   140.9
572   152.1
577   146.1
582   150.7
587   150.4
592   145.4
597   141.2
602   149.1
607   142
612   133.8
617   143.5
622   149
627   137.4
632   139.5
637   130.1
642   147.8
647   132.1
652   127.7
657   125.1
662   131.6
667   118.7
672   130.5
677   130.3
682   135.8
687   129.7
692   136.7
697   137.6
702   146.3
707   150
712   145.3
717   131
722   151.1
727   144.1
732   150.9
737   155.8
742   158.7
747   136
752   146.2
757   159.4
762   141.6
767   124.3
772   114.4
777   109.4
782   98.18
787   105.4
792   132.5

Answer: 130.1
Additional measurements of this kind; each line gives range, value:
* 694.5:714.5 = 137.6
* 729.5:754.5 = 136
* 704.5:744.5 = 131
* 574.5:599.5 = 141.2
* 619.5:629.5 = 137.4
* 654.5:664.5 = 125.1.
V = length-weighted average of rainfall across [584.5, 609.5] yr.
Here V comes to 146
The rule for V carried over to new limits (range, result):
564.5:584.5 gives 147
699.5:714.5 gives 147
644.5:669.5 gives 127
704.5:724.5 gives 144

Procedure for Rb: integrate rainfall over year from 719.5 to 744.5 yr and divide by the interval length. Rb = 152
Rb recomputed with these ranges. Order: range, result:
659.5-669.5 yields 125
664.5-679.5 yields 126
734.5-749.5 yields 150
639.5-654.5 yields 136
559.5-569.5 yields 145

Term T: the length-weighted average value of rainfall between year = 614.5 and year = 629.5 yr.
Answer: 143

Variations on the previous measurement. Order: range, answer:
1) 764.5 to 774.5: 119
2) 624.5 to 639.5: 136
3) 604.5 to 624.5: 142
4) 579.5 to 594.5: 149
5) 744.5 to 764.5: 146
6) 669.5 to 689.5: 132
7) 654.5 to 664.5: 128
